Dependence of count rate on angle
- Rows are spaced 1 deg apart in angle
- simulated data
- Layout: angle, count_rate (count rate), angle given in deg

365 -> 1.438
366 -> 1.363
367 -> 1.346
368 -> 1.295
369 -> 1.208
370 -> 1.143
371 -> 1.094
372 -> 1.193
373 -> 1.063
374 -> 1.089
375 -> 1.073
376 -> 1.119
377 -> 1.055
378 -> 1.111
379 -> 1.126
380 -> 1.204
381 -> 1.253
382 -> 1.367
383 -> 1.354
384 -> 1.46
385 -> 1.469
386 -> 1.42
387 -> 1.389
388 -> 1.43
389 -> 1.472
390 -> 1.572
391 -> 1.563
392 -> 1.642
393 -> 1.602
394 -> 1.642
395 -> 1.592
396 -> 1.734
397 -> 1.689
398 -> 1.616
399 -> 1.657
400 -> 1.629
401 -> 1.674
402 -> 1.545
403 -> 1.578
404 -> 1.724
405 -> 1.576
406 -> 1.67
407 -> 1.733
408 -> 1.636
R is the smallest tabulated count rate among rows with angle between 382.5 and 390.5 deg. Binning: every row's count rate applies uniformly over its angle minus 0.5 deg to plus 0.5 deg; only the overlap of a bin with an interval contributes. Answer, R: 1.354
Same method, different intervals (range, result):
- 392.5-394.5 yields 1.602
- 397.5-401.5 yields 1.616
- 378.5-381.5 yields 1.126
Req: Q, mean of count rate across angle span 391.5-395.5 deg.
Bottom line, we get 1.62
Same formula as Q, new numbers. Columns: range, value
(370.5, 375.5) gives 1.1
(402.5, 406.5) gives 1.64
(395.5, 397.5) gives 1.71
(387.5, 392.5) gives 1.54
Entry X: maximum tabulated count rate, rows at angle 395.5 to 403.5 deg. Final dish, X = 1.734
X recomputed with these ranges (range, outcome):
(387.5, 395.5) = 1.642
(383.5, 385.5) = 1.469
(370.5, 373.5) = 1.193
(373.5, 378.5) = 1.119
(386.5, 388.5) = 1.43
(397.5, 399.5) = 1.657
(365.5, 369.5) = 1.363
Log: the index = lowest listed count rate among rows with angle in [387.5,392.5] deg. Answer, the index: 1.43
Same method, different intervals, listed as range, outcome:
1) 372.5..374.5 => 1.063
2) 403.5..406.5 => 1.576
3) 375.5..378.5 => 1.055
